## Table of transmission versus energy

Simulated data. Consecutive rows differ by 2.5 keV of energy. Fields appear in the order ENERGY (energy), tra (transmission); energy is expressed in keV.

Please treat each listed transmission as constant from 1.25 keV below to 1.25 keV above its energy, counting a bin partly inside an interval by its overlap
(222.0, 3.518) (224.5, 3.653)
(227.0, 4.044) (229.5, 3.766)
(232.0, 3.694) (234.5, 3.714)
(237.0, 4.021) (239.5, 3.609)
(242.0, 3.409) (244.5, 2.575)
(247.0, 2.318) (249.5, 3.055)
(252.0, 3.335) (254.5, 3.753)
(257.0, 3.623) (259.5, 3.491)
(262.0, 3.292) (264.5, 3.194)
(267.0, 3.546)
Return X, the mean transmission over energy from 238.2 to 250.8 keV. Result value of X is 3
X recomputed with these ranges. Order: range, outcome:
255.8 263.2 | 3.47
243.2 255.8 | 3.01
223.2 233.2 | 3.79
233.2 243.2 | 3.69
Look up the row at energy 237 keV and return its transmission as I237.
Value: 4.021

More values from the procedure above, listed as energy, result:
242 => 3.409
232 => 3.694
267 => 3.546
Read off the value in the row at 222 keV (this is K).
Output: 3.518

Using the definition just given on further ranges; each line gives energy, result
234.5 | 3.714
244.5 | 2.575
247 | 2.318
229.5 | 3.766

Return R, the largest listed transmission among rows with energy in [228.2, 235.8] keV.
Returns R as 3.766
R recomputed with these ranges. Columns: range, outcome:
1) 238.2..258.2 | 3.753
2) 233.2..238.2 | 4.021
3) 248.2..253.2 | 3.335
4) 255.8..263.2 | 3.623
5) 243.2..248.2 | 2.575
